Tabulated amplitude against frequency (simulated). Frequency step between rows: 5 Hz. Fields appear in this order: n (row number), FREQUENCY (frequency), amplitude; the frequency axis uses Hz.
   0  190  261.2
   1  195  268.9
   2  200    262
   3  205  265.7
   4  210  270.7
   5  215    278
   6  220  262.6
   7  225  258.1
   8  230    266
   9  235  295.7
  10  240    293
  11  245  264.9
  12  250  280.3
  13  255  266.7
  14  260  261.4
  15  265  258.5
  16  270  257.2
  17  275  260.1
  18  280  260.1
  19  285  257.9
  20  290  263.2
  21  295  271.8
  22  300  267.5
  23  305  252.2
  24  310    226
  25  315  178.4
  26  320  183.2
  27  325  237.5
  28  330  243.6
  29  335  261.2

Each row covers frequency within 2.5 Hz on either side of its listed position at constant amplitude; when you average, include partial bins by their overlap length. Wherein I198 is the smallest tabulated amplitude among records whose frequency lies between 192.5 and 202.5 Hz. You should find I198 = 262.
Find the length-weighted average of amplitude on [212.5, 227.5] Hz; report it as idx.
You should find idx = 266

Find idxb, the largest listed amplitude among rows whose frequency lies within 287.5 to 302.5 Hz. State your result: 271.8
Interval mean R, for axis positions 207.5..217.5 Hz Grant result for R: 274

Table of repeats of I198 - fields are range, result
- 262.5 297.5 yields 257.2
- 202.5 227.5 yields 258.1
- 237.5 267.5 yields 258.5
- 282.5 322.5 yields 178.4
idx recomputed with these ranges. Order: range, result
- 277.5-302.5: 264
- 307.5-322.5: 196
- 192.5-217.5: 269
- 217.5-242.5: 275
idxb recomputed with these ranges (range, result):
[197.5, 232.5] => 278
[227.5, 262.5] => 295.7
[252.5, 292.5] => 266.7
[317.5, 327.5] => 237.5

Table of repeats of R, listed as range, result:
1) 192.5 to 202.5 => 265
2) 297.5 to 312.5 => 249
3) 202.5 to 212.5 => 268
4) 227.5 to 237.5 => 281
